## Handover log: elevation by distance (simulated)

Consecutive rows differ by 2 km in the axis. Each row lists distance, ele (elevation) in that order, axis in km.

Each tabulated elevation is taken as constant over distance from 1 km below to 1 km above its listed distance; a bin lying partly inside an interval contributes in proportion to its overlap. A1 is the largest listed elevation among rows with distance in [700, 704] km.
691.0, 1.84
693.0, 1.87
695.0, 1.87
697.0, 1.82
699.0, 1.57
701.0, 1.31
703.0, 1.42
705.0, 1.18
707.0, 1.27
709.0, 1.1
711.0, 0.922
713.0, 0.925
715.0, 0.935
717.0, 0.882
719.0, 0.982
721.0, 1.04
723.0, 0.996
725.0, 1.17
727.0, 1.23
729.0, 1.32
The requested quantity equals 1.42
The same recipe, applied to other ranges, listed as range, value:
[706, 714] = 1.27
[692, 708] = 1.87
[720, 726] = 1.17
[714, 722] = 1.04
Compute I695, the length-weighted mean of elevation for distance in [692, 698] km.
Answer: 1.85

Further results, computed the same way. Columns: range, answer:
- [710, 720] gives 0.929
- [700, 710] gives 1.26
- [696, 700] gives 1.7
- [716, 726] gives 1.01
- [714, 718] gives 0.909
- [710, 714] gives 0.923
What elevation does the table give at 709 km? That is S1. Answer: 1.1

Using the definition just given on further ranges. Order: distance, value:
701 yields 1.31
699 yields 1.57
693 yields 1.87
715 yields 0.935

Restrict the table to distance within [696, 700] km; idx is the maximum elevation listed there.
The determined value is 1.82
